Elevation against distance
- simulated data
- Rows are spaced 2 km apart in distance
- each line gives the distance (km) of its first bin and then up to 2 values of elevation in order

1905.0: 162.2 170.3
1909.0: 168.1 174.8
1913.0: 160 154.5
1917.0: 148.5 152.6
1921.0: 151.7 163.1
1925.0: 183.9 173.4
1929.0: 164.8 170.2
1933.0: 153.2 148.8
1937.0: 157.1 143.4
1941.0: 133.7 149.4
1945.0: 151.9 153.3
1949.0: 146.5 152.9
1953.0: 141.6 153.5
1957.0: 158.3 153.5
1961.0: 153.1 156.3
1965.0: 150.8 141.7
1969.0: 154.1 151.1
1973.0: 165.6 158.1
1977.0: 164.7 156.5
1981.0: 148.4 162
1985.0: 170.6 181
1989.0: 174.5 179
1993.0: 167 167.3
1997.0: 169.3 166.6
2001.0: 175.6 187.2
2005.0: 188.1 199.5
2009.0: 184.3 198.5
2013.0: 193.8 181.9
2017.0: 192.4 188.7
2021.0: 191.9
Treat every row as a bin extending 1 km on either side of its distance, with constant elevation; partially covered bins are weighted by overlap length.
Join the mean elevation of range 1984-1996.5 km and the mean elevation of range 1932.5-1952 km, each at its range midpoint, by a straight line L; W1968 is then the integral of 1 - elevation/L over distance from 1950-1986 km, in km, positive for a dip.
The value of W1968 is 1.49 km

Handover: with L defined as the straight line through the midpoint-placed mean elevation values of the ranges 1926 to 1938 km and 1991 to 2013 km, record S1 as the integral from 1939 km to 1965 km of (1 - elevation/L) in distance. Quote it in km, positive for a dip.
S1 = 2.6 km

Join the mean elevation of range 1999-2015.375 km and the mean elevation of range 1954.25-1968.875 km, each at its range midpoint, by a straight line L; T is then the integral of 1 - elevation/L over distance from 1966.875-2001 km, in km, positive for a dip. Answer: 1.08 km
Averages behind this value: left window 153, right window 188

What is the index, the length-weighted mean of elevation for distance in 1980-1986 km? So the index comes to 160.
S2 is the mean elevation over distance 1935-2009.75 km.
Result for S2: 161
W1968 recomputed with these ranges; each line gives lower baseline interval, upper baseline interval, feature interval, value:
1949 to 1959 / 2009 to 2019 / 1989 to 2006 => 0.5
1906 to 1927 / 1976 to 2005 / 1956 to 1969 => 1.2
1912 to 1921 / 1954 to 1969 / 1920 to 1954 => -0.5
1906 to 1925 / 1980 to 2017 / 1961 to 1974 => 1.4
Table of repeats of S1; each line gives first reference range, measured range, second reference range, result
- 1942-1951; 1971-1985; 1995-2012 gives 0.74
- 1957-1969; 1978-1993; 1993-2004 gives -0.20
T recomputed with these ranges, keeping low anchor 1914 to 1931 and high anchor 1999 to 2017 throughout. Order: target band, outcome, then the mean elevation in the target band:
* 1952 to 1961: 1.06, 152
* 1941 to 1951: 1.20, 149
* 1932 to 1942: 1.15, 147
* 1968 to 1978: 1.04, 159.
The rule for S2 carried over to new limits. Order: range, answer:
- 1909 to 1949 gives 157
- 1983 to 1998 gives 172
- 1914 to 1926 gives 159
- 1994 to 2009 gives 179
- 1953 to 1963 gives 153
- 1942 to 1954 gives 149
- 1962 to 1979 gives 155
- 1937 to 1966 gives 150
